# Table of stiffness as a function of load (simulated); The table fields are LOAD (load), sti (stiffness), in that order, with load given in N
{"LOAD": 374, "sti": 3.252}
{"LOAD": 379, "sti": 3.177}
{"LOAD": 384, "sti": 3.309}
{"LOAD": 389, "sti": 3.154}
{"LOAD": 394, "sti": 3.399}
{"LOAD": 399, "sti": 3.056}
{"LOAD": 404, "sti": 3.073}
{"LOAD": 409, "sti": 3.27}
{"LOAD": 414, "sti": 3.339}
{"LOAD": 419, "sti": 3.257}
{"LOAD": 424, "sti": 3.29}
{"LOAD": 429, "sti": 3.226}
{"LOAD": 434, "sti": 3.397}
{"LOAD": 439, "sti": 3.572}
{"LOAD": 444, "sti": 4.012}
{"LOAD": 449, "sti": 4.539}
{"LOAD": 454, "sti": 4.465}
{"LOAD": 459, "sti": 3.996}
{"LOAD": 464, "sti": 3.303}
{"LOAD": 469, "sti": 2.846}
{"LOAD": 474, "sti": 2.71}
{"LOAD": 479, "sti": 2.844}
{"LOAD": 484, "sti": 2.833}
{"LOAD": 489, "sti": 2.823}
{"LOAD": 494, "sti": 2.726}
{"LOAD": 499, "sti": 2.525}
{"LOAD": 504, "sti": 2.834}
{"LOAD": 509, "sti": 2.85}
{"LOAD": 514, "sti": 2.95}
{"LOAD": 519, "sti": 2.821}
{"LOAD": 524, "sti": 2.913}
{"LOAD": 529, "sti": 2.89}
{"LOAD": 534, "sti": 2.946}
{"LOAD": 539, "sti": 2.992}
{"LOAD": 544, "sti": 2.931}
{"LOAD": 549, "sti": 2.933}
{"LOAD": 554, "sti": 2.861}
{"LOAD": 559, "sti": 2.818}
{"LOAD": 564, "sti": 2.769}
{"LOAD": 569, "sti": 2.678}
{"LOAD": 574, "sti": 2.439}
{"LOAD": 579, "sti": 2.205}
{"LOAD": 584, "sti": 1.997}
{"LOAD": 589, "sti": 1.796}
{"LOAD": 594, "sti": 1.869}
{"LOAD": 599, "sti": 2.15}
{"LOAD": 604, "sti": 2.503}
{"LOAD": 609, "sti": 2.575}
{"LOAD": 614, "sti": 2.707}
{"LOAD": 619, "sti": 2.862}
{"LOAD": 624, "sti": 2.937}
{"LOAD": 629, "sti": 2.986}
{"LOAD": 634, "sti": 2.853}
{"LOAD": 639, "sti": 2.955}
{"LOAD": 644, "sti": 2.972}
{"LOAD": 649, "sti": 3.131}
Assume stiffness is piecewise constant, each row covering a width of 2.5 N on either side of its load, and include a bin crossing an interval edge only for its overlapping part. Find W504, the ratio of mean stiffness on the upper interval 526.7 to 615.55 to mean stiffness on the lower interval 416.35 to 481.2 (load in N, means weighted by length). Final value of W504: 0.73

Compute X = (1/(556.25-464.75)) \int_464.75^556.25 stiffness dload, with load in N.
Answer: 2.85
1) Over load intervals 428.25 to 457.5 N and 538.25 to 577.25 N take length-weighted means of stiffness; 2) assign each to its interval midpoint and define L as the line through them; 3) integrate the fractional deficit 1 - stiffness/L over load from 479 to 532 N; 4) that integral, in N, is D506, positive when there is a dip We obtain 7.5 N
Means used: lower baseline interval 3.91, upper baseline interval 2.78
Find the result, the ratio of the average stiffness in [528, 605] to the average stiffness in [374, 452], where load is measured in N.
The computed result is 0.7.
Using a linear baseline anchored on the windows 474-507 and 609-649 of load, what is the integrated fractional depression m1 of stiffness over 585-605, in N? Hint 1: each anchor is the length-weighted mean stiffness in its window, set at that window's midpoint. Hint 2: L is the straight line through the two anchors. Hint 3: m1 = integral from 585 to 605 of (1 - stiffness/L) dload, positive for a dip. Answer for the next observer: 5.7 N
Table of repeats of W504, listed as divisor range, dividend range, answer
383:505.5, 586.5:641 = 0.78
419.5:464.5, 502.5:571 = 0.77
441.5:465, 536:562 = 0.71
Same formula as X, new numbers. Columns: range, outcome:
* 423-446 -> 3.5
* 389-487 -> 3.38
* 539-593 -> 2.54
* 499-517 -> 2.83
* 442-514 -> 3.22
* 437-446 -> 3.79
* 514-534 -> 2.89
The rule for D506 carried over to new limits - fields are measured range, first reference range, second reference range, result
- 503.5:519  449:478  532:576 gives 1.4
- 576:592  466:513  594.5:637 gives 4.1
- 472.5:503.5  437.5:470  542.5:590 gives 6.4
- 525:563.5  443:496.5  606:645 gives 2.6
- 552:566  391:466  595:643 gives 0.7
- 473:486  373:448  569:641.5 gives 1.0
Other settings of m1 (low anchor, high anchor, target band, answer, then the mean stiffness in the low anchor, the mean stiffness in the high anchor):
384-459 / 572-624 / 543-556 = -1.2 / 3.51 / 2.34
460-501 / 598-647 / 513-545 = -0.9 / 2.87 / 2.77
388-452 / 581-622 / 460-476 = 0.5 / 3.44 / 2.31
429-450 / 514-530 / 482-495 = 1.8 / 3.76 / 2.88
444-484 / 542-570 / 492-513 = 3.1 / 3.52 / 2.84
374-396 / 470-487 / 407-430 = -1.4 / 3.26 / 2.8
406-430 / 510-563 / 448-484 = -3.6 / 3.28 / 2.9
